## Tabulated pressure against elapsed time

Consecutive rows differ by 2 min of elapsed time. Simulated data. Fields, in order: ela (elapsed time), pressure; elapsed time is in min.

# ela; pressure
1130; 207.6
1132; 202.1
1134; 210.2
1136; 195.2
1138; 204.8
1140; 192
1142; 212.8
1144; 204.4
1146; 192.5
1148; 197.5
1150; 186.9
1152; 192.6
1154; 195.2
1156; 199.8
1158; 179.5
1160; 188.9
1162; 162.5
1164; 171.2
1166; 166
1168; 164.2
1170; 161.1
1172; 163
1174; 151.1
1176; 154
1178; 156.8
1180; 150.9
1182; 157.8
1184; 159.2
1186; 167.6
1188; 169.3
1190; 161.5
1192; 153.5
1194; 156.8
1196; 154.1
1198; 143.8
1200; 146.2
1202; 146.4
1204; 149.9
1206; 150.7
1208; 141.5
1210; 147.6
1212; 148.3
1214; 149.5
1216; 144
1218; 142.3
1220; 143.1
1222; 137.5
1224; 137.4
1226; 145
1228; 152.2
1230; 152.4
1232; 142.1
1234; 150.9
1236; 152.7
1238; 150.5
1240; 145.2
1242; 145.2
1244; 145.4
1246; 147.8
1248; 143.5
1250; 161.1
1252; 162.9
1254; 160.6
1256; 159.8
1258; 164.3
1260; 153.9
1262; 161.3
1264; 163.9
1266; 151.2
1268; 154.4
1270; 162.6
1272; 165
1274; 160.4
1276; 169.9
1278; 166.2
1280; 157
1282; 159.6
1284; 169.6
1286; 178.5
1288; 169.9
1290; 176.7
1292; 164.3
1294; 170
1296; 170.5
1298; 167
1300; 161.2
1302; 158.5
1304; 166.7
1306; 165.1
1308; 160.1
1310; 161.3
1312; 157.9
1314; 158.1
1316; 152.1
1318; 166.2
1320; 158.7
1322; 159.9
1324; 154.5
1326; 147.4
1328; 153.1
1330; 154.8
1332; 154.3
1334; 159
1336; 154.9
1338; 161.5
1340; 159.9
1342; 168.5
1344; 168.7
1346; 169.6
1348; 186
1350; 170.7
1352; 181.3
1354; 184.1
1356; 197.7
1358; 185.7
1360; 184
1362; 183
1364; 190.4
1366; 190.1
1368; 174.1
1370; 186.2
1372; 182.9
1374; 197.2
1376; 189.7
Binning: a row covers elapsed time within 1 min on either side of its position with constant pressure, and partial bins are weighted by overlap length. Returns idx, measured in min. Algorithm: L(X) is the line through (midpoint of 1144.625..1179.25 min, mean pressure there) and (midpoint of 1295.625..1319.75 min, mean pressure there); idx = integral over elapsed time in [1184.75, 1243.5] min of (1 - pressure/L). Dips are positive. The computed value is 7.38 min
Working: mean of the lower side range 176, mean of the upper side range 162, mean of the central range 149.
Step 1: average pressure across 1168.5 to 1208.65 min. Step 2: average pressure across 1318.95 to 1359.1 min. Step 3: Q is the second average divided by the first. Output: 1.07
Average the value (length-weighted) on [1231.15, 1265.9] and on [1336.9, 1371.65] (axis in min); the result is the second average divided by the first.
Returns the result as 1.16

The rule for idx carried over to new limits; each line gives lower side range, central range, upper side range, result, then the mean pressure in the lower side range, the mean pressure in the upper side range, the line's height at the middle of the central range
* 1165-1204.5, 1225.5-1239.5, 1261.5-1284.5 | 0.9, 157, 162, 159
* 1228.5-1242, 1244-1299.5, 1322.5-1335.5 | -4.2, 149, 154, 151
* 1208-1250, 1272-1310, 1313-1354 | -2.5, 146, 162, 156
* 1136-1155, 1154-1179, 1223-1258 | 2.4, 198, 151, 187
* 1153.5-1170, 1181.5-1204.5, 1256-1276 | 2.2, 177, 160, 172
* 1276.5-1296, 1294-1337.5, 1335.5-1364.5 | 3.2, 168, 177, 172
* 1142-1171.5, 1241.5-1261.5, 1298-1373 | 2.4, 184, 168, 176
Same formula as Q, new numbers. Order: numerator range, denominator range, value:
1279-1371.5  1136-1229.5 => 1.02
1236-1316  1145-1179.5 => 0.92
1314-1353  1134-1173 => 0.87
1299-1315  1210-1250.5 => 1.10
